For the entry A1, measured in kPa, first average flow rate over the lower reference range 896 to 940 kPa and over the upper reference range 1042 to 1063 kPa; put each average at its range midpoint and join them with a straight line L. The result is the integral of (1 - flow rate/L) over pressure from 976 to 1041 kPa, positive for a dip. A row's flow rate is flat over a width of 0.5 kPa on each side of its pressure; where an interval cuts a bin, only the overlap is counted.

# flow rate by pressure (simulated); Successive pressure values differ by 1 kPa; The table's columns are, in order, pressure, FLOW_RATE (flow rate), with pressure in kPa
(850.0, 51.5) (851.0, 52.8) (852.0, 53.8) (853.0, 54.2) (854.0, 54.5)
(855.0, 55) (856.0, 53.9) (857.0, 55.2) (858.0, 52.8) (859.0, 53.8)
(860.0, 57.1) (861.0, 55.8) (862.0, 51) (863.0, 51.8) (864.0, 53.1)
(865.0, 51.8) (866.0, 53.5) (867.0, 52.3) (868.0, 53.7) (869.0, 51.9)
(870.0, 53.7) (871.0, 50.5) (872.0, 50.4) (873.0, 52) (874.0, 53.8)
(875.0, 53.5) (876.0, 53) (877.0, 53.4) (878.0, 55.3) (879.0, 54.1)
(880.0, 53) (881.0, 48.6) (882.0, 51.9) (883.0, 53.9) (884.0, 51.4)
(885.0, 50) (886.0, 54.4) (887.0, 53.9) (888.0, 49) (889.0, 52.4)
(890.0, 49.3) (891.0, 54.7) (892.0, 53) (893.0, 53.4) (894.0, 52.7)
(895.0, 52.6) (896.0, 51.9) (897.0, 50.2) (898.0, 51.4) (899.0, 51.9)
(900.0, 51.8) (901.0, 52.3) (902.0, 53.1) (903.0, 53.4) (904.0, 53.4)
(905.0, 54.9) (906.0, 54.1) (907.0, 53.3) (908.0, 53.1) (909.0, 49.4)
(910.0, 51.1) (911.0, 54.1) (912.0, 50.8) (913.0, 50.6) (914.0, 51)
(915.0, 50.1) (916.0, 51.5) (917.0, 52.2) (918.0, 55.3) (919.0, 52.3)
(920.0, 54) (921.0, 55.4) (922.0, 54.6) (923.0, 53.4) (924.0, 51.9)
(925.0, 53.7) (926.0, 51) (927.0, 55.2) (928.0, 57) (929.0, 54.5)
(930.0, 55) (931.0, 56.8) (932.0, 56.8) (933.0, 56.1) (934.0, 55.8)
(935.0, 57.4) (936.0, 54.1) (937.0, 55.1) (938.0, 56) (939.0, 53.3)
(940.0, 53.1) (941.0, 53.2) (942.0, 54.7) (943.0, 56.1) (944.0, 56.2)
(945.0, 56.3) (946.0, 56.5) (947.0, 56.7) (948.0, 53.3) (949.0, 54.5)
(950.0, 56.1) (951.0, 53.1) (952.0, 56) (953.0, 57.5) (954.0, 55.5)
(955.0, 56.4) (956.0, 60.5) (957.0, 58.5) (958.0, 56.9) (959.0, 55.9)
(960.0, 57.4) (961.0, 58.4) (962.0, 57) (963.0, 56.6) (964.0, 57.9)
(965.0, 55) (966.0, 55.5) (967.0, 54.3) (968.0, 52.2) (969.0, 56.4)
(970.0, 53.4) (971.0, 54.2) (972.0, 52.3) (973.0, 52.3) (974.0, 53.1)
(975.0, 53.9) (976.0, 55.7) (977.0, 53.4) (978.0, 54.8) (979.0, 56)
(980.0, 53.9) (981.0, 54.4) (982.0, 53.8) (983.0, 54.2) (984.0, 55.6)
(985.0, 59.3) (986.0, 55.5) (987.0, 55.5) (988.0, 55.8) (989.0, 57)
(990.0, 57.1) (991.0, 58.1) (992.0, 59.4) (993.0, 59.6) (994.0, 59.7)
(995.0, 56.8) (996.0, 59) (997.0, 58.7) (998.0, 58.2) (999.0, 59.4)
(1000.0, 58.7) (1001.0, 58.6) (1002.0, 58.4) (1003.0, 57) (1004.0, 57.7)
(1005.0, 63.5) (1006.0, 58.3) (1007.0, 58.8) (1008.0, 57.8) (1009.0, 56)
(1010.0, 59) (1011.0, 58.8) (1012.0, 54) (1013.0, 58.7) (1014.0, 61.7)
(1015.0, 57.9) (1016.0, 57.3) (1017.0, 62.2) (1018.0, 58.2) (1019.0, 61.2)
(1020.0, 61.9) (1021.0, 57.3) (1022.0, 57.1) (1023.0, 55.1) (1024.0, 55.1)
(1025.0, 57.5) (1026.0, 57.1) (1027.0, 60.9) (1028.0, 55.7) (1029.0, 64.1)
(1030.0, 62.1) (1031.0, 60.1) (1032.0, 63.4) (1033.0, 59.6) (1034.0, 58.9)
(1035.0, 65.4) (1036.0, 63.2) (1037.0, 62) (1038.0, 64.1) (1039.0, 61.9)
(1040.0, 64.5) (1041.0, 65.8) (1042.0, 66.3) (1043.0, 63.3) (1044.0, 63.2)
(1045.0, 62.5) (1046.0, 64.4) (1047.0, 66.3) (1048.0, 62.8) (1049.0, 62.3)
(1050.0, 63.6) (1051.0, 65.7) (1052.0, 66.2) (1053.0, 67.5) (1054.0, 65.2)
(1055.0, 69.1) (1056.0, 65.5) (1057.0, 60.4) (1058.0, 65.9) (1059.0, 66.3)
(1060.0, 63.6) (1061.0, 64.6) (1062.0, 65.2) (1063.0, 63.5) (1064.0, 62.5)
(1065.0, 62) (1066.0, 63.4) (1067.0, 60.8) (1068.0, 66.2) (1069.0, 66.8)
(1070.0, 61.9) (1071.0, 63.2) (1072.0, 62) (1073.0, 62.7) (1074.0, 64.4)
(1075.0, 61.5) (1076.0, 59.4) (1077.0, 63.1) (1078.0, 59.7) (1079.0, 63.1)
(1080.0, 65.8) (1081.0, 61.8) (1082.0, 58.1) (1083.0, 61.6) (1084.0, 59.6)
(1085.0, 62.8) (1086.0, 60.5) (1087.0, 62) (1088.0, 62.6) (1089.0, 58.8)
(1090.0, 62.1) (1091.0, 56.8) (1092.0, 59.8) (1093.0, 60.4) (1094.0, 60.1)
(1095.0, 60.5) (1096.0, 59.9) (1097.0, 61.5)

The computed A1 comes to 2.6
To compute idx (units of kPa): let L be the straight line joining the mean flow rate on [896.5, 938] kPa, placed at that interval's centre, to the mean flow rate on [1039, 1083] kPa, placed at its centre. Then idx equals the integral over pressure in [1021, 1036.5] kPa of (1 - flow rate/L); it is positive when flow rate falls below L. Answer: 0.5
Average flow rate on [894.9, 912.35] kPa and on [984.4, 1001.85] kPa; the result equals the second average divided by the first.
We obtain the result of 1.11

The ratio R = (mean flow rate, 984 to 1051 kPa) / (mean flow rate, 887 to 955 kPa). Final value 1.1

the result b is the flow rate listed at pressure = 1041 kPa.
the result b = 65.8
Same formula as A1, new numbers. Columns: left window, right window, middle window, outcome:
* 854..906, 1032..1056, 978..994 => 0.99 kPa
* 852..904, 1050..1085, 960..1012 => 2.04 kPa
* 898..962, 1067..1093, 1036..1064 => -1.91 kPa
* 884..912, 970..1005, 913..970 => -0.76 kPa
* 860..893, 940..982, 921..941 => -0.14 kPa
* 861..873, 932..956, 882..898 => 0.33 kPa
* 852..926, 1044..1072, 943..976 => 1.10 kPa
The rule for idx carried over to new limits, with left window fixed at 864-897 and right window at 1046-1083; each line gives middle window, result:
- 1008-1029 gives 0.89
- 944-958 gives 0.12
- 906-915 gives 0.42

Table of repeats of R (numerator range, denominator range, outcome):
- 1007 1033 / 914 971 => 1.07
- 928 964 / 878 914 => 1.07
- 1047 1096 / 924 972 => 1.13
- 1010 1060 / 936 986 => 1.12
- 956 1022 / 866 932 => 1.08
